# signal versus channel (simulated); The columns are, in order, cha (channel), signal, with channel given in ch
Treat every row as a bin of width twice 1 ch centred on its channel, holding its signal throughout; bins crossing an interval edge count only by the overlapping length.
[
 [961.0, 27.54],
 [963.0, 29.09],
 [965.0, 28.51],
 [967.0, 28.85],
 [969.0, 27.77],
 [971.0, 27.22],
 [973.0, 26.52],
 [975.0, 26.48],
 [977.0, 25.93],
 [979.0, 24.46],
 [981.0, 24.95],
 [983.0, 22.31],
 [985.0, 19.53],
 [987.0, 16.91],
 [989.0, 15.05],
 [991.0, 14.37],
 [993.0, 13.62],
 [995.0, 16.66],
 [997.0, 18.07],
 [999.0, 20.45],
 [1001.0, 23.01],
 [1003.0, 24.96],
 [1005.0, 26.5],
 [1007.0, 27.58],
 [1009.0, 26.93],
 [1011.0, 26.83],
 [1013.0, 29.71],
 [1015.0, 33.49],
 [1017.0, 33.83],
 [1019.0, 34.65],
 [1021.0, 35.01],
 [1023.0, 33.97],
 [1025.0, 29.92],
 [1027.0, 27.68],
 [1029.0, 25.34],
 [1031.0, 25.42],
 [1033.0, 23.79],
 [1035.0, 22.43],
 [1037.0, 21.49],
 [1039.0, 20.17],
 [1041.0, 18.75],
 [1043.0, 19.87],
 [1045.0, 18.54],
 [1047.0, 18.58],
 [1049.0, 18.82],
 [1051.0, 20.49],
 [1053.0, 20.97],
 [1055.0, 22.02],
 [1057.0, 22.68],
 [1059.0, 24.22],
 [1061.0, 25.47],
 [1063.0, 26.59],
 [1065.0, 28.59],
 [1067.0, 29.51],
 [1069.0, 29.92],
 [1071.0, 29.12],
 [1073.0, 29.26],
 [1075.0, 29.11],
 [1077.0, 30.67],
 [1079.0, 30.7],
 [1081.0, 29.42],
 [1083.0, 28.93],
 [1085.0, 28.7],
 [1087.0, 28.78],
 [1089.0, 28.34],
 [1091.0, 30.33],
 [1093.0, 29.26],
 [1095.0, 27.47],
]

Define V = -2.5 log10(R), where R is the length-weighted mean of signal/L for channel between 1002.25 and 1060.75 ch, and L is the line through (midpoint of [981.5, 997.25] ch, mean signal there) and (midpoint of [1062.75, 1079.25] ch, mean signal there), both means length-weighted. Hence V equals -0.11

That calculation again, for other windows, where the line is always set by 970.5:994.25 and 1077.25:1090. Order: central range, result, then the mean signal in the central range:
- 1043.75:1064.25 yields 0.23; 21.9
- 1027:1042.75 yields 0.12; 22.7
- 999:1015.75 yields -0.16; 26.9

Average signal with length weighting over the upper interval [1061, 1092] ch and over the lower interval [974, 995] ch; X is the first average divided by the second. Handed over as 1.44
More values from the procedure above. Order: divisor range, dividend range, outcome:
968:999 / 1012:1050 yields 1.21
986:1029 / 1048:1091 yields 1.07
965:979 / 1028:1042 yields 0.83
